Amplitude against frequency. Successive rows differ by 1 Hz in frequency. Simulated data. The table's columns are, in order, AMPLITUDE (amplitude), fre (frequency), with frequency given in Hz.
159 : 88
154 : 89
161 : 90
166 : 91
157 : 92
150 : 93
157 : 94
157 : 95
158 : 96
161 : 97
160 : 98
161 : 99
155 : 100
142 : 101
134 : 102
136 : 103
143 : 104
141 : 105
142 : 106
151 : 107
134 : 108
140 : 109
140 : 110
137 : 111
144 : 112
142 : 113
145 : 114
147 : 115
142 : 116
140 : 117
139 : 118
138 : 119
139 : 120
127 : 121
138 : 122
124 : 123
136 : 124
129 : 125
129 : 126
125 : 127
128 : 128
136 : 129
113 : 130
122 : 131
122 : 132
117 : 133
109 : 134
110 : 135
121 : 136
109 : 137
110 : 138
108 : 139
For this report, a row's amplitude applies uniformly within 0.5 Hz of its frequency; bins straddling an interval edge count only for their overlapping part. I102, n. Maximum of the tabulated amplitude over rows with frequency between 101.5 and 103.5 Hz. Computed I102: 136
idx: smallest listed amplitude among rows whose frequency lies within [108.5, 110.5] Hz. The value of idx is 140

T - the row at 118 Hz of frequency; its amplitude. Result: 139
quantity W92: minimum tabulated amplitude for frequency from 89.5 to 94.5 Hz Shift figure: 150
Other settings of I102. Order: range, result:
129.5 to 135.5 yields 122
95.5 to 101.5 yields 161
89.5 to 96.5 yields 166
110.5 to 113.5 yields 144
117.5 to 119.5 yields 139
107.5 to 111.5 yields 140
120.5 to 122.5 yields 138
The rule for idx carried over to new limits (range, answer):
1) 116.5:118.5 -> 139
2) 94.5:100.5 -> 155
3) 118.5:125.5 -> 124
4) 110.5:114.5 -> 137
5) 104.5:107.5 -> 141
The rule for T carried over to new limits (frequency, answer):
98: 160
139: 108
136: 121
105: 141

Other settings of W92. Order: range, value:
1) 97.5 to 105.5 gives 134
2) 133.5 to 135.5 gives 109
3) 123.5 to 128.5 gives 125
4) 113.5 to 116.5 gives 142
